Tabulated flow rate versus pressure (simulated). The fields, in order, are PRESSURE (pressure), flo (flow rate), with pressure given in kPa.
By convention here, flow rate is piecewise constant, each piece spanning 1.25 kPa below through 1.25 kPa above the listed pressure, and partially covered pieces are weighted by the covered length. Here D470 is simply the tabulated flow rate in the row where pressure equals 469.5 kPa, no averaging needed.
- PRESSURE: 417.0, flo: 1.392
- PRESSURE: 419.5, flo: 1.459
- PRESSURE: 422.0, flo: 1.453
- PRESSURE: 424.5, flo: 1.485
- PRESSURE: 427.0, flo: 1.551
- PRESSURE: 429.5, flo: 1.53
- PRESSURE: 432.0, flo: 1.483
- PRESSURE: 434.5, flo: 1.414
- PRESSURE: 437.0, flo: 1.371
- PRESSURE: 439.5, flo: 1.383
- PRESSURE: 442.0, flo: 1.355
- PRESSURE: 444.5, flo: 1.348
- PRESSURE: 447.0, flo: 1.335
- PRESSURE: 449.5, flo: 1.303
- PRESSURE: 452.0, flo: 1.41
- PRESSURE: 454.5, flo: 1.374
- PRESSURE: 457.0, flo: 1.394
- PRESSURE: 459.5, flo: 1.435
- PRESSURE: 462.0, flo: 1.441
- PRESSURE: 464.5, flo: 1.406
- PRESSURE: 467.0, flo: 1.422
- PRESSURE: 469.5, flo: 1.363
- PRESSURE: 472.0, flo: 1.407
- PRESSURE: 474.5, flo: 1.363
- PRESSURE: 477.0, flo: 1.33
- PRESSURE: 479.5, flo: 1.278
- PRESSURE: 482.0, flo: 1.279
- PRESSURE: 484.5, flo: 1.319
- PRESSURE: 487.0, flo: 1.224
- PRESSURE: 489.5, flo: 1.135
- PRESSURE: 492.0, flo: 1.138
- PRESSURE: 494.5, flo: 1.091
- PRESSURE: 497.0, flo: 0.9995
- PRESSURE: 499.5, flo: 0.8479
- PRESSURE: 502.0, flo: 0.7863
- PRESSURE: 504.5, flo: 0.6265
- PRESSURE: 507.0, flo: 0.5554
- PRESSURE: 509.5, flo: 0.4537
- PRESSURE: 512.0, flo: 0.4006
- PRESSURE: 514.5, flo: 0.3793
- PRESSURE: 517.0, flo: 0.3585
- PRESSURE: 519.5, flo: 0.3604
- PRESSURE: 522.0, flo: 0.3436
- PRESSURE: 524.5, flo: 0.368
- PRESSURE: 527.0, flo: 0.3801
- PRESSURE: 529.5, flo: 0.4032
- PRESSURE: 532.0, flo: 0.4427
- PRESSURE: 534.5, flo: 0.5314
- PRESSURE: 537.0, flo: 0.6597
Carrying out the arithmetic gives 1.363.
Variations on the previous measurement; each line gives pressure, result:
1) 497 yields 0.9995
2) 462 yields 1.441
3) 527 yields 0.3801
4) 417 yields 1.392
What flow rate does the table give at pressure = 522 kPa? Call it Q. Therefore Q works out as 0.3436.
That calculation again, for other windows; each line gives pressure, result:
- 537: 0.6597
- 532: 0.4427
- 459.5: 1.435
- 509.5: 0.4537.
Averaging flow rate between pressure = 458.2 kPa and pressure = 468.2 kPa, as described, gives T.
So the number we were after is 1.43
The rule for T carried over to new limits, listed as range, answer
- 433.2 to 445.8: 1.37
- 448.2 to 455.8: 1.36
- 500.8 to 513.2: 0.564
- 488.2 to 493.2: 1.14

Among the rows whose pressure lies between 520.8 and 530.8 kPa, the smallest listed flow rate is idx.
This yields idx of 0.3436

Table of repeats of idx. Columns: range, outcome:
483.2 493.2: 1.135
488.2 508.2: 0.5554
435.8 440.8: 1.371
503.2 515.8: 0.3793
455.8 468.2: 1.394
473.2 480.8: 1.278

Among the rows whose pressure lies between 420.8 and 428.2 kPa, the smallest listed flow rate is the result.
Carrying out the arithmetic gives 1.453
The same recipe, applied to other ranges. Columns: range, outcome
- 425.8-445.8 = 1.348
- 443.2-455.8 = 1.303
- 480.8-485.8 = 1.279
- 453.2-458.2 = 1.374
